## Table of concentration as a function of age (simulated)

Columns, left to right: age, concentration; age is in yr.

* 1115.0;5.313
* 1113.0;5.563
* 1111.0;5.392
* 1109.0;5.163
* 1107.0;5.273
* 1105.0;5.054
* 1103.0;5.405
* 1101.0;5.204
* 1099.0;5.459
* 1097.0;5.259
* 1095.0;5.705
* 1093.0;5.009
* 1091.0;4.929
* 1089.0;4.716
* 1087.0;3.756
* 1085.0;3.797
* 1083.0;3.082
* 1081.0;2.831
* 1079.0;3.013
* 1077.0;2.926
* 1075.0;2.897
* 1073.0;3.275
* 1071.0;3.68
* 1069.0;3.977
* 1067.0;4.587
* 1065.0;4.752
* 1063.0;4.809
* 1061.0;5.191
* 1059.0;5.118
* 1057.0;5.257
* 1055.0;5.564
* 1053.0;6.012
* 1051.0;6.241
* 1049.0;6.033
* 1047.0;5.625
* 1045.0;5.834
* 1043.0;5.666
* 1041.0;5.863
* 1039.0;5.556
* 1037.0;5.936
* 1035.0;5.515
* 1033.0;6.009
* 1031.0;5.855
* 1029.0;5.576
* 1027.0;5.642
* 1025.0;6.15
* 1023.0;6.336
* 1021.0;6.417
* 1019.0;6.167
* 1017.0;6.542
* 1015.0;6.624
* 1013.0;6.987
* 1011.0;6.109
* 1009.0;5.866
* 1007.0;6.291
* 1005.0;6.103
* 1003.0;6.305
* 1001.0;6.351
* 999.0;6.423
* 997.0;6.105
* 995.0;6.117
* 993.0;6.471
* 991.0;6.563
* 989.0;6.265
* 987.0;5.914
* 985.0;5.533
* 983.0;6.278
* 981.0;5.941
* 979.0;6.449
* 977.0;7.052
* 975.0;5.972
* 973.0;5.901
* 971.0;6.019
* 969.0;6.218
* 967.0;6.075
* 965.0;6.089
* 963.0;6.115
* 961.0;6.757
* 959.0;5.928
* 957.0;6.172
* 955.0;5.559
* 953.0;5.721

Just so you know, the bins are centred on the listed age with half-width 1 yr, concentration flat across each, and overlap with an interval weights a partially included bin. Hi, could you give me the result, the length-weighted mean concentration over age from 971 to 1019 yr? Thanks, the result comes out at 6.26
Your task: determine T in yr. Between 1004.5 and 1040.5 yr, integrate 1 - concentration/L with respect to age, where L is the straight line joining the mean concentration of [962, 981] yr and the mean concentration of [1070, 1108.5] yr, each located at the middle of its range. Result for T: -4.82 yr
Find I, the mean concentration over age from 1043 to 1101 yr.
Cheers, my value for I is 4.65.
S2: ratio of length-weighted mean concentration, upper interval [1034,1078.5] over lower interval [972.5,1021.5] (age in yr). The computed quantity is 0.8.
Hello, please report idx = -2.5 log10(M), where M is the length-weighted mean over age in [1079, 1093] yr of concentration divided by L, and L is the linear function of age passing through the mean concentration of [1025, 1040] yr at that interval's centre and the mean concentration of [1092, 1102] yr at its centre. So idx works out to 0.36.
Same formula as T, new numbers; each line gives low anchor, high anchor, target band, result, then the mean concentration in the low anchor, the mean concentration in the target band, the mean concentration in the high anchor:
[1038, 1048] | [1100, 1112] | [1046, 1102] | 9.1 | 5.71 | 4.6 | 5.25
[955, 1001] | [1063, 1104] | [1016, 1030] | -2.0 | 6.19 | 6.12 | 4.23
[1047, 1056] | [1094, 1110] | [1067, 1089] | 8.5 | 5.93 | 3.44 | 5.32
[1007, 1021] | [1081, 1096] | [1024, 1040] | 0.3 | 6.38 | 5.78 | 4.32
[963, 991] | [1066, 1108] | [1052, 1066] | -1.4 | 6.15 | 5.24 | 4.28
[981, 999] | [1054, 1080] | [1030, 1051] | -4.0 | 6.16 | 5.81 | 4.23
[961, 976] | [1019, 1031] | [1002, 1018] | -0.8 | 6.1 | 6.35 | 6.02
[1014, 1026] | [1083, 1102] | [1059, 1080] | 5.3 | 6.37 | 3.97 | 4.78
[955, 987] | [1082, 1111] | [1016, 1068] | -2.7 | 6.14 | 5.7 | 4.86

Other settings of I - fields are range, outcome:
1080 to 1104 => 4.6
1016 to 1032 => 6.09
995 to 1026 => 6.31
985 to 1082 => 5.53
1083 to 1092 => 4.16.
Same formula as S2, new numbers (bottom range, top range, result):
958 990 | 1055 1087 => 0.65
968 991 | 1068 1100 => 0.65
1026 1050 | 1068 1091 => 0.61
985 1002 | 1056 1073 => 0.74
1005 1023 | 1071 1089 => 0.52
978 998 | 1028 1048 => 0.93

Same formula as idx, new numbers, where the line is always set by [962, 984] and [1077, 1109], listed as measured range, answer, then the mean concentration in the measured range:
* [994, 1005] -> -0.08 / 6.25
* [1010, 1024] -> -0.16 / 6.45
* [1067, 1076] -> 0.33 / 3.58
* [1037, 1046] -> -0.10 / 5.75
